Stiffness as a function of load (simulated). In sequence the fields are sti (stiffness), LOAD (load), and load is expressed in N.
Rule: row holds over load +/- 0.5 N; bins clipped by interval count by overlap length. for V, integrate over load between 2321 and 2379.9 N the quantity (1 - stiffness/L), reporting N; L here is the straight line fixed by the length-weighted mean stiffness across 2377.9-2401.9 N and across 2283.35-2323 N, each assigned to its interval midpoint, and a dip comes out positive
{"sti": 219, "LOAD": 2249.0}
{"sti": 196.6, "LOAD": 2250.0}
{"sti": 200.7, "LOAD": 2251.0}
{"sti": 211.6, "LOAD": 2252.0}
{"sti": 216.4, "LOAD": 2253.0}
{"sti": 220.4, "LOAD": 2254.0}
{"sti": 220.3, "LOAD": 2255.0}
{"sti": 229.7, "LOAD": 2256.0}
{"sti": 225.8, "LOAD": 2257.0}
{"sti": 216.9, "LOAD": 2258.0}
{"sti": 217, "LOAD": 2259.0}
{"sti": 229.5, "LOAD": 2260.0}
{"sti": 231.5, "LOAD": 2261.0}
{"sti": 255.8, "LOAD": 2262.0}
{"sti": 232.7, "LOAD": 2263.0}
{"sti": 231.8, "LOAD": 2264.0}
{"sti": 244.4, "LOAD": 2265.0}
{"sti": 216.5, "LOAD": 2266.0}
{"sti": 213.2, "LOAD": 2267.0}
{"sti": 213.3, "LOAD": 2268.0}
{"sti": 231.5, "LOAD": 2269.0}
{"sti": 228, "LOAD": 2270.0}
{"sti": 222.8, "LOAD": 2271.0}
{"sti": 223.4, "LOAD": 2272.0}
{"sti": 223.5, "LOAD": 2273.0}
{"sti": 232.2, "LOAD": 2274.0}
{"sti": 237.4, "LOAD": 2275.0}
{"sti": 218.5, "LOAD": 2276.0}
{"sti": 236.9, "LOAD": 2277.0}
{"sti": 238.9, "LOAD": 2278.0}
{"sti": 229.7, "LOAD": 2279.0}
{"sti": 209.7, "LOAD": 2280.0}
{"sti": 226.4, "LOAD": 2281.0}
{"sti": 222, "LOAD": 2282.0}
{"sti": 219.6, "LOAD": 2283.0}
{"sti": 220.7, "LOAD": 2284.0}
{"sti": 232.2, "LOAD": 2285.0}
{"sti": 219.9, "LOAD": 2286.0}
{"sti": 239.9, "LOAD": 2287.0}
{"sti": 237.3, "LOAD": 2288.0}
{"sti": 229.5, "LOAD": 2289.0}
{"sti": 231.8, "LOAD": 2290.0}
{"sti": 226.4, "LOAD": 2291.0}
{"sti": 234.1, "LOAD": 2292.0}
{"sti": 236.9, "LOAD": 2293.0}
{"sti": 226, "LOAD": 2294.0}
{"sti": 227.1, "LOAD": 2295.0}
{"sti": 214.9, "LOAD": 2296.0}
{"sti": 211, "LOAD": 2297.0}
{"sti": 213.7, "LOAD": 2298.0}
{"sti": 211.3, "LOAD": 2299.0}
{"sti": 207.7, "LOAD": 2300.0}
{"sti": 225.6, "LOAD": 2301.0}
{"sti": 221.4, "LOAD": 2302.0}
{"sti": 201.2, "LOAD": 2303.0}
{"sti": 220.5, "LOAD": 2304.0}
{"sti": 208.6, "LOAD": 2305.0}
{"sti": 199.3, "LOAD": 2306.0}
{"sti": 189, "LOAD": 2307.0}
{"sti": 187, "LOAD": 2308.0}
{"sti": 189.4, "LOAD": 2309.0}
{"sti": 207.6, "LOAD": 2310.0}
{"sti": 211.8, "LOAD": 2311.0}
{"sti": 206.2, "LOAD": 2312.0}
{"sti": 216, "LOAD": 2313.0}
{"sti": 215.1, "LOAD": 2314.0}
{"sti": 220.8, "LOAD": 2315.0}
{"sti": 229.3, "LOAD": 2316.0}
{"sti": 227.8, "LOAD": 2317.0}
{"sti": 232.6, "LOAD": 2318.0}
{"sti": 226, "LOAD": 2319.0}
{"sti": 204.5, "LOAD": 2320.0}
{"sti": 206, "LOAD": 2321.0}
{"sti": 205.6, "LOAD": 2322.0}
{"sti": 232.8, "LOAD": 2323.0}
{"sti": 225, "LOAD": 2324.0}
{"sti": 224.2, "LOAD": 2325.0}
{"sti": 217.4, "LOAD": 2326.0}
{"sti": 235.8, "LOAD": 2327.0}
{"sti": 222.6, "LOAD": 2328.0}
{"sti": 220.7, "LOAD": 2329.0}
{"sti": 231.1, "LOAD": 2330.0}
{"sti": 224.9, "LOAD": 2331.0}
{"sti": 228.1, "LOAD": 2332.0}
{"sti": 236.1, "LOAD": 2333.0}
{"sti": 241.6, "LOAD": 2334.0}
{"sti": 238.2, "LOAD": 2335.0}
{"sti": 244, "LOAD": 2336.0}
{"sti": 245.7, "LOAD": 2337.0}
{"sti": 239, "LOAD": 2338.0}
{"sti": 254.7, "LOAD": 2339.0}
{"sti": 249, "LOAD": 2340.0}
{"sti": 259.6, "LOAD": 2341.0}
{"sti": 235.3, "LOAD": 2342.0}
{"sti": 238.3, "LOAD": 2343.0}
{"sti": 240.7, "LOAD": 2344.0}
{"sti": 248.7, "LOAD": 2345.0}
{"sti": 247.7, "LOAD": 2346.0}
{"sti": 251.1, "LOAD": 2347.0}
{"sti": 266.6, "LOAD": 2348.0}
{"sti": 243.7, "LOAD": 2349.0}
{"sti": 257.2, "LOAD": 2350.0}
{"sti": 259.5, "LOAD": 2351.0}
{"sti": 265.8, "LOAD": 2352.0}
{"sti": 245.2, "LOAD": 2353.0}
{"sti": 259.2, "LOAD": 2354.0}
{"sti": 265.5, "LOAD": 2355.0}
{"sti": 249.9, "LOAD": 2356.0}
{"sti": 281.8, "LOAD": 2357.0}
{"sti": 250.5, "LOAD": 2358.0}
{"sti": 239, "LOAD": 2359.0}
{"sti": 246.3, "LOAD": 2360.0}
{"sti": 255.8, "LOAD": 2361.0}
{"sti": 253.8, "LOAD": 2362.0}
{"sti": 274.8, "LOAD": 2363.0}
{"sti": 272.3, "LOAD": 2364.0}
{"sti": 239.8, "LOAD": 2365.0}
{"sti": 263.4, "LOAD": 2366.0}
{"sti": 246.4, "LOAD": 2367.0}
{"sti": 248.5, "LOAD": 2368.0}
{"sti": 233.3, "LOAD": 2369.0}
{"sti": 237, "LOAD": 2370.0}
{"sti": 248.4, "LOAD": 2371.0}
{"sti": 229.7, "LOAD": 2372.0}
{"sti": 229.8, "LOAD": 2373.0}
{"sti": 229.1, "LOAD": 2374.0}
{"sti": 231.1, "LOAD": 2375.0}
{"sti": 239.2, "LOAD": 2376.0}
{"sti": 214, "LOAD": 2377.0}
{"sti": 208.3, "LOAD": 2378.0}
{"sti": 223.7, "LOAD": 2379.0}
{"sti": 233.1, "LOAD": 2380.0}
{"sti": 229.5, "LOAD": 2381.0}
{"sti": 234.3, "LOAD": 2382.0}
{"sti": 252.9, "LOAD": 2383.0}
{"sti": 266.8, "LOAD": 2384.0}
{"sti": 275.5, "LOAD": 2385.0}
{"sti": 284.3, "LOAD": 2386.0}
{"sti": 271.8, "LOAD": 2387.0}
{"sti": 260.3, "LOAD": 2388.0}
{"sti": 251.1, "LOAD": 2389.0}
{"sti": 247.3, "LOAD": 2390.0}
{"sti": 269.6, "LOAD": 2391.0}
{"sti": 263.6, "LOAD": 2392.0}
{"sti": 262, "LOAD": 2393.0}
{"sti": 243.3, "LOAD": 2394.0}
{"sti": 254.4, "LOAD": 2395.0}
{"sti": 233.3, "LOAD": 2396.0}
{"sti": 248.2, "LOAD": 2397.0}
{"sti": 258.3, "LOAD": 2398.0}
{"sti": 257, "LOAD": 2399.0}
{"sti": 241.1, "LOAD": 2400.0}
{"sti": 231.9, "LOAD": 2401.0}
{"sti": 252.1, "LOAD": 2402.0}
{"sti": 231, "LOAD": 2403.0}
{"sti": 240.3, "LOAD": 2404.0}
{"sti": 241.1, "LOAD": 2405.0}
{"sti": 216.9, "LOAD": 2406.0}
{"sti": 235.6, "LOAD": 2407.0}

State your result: -1.6 N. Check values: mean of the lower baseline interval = 217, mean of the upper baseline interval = 251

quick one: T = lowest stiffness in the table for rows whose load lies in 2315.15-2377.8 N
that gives 204.5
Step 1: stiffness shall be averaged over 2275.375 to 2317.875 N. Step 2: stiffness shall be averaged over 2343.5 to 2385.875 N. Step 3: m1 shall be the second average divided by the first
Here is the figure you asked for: 1.1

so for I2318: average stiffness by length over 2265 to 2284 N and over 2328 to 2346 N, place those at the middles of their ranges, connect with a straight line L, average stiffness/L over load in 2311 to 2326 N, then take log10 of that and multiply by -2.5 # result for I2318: 0.08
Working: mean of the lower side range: 225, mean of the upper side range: 239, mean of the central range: 219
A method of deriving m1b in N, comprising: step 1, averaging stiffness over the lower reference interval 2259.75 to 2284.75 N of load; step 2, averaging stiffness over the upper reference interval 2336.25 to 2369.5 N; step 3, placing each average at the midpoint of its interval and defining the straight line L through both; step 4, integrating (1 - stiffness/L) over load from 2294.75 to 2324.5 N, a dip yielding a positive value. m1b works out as 3.2 N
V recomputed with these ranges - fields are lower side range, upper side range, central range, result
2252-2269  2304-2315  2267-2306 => -1.6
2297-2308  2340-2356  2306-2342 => 0.9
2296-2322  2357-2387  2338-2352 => -1.2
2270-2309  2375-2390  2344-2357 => -1.0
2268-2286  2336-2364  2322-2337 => 1.0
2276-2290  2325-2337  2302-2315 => 1.4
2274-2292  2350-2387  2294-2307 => 1.1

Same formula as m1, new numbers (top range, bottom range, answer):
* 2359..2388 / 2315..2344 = 1.06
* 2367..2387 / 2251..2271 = 1.07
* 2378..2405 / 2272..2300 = 1.11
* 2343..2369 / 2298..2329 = 1.19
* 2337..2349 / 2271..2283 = 1.09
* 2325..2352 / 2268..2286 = 1.07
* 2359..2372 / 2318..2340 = 1.09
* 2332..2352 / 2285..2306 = 1.11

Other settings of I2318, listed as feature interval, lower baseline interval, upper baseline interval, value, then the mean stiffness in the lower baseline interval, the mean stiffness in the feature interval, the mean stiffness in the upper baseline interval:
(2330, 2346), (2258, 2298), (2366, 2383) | -0.047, 227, 241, 234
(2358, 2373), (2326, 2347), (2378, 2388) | -0.011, 239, 249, 251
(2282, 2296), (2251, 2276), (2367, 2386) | -0.001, 225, 229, 238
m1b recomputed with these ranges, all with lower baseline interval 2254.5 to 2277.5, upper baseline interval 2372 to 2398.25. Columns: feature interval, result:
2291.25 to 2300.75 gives 0.48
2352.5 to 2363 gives -0.59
